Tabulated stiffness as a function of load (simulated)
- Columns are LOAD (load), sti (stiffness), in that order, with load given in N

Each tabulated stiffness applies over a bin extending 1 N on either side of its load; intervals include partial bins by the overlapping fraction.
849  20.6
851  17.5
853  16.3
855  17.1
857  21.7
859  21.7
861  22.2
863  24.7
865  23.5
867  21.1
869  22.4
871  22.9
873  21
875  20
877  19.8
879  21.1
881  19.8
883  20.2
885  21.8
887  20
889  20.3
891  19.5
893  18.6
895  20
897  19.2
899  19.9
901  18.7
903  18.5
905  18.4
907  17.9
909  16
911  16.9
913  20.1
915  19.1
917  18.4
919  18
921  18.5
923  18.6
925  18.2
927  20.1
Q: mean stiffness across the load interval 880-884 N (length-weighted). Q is 20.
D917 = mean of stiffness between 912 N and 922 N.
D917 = 18.8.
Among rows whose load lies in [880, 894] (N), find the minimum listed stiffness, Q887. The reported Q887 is 18.6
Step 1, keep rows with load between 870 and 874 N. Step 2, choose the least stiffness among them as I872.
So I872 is 21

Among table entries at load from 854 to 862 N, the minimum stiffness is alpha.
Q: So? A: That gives 17.1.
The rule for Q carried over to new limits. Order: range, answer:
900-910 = 17.9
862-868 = 23.1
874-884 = 20.2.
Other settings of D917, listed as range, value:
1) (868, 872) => 22.6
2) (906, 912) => 16.9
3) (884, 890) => 20.7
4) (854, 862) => 20.7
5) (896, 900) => 19.5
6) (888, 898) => 19.5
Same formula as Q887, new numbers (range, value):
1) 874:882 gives 19.8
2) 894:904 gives 18.5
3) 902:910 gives 16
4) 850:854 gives 16.3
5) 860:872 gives 21.1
